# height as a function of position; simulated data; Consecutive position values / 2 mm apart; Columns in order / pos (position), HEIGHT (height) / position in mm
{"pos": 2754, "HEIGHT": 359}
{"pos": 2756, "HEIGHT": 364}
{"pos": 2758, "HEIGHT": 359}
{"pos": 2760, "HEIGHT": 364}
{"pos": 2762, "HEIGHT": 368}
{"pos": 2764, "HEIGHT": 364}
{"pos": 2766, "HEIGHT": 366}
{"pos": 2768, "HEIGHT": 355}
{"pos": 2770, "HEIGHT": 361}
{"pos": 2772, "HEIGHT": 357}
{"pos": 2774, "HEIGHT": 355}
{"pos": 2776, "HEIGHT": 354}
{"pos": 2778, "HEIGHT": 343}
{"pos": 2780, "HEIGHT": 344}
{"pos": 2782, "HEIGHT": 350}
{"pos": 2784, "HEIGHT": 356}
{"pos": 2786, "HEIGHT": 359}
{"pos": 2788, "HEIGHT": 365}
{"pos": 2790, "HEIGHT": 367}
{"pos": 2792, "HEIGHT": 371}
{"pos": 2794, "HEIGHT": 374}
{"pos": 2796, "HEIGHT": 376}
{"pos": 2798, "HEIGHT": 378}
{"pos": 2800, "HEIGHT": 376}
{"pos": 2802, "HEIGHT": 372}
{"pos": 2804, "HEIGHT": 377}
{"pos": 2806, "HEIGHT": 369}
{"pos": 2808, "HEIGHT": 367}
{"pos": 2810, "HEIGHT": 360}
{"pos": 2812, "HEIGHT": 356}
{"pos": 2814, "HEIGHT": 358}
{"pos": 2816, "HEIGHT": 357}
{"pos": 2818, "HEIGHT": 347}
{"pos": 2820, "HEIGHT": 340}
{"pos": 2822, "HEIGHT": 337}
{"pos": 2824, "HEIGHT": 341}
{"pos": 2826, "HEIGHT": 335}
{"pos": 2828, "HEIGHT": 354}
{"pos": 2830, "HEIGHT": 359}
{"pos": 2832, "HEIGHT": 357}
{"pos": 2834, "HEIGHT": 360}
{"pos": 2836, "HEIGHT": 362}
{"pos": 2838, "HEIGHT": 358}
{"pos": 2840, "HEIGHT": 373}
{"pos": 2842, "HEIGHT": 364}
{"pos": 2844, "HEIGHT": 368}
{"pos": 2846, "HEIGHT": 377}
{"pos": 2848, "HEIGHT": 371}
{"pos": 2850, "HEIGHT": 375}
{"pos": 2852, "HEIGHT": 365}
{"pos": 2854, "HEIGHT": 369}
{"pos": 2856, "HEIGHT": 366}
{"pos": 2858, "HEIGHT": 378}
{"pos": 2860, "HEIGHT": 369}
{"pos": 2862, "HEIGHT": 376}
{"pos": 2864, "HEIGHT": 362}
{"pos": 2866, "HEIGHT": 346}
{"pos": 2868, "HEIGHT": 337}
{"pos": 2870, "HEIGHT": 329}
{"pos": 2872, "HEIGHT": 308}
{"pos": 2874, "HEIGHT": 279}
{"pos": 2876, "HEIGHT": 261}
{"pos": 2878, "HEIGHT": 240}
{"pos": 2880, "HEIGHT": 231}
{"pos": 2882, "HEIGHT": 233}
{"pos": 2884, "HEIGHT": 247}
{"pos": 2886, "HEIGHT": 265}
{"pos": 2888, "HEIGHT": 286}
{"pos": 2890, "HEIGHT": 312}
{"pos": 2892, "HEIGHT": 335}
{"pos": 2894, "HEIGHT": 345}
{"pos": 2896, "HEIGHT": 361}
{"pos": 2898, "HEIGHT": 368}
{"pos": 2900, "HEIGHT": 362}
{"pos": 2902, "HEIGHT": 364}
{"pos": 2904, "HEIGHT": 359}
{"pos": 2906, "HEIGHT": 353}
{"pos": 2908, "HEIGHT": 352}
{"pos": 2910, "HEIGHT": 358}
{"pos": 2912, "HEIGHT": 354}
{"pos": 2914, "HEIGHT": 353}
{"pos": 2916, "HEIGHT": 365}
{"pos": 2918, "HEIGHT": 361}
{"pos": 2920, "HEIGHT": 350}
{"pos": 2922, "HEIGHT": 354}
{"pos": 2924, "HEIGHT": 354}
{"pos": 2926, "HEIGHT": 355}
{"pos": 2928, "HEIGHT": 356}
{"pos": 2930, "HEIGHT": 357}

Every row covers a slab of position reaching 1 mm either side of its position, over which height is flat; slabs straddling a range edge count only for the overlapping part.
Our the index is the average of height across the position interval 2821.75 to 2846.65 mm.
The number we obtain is 358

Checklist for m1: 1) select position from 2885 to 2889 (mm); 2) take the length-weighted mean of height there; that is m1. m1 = 276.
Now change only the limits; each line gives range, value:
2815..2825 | 344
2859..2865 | 369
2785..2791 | 364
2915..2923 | 358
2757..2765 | 364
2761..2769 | 363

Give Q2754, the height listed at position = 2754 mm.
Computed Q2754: 359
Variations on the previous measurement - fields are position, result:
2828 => 354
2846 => 377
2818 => 347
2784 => 356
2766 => 366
